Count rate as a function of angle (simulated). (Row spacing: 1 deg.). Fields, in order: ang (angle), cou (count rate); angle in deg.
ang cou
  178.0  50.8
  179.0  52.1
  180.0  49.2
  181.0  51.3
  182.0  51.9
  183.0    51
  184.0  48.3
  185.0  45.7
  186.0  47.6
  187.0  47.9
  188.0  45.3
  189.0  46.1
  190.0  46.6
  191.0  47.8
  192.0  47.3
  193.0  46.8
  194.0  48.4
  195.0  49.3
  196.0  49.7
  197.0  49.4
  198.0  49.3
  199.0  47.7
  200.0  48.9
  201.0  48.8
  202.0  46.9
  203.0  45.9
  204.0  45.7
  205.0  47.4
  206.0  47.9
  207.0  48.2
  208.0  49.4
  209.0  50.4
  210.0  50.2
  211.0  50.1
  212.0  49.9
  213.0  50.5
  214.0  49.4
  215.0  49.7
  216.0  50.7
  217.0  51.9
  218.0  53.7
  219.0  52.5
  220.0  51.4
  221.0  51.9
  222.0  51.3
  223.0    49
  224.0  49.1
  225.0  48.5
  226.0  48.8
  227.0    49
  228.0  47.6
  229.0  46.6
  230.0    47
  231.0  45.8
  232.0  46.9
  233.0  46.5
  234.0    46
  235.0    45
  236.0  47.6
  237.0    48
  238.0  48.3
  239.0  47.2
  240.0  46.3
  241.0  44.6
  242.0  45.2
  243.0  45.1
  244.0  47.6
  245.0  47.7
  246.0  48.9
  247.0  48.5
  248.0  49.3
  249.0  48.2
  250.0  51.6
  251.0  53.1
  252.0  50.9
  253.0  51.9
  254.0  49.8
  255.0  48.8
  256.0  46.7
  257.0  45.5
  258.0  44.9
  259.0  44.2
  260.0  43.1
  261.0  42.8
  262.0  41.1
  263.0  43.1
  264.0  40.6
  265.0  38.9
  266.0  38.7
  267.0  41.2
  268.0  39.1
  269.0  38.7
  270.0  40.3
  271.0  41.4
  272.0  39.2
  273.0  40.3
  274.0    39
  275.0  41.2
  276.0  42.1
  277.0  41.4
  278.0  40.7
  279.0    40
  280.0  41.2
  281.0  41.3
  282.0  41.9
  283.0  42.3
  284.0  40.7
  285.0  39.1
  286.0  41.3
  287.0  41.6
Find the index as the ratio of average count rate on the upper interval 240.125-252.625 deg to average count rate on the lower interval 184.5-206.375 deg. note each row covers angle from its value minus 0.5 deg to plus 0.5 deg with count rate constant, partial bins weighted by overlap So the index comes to 1.0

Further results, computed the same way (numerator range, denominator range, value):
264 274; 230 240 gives 0.85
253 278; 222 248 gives 0.89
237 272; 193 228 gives 0.92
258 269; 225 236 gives 0.88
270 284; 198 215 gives 0.84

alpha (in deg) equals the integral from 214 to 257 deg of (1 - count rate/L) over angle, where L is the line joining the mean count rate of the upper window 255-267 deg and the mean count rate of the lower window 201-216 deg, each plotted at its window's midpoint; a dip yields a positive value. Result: -2.76 deg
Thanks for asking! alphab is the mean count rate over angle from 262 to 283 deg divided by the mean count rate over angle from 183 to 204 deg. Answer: 0.85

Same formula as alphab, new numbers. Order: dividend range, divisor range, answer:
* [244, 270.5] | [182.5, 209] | 0.95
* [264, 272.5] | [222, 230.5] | 0.82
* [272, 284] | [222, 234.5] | 0.86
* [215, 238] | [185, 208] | 1.02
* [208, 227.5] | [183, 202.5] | 1.05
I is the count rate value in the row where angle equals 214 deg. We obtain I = 49.4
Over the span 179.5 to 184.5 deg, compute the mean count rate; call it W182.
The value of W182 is 50.3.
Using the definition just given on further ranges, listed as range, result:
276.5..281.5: 40.9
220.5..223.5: 50.7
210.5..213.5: 50.2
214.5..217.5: 50.8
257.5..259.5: 44.5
